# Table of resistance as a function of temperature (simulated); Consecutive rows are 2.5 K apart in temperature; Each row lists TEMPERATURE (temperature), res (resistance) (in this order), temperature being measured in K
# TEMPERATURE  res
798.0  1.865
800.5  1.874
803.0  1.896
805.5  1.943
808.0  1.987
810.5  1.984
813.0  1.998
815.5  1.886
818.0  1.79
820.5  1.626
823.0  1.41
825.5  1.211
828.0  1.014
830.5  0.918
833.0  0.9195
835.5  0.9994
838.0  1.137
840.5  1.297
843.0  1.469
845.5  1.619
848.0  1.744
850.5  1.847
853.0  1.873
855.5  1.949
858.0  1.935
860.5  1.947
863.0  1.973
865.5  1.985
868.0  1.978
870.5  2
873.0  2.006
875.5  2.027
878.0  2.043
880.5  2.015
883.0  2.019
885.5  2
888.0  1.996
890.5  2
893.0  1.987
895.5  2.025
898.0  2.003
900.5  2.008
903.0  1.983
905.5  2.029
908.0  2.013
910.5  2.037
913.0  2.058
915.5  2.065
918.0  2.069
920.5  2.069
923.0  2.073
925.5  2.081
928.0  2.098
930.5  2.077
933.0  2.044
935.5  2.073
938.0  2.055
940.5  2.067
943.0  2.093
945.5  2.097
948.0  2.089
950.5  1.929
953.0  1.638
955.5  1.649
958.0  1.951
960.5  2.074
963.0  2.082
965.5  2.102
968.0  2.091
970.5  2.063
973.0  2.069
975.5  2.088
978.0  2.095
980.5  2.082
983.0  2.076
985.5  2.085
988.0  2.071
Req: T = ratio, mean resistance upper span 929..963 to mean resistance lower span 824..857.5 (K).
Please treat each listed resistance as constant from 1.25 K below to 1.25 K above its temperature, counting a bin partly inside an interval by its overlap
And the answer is 1.43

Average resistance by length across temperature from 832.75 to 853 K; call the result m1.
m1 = 1.43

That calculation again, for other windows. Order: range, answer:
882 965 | 2.02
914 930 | 2.08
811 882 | 1.67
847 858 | 1.87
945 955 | 1.9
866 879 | 2.01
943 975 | 1.99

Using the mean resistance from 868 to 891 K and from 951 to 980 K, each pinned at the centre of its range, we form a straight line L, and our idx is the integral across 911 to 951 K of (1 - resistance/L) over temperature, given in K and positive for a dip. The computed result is -1.4 K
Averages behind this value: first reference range 2.01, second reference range 1.99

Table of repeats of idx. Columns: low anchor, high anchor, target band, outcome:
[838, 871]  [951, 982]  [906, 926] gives -1.6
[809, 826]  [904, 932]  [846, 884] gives -1.3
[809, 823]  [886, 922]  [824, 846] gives 8.3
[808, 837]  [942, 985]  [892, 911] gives -2.6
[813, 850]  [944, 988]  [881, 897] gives -3.3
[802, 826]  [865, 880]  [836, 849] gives 3.3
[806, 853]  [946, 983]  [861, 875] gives -2.9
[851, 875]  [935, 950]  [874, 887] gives -0.2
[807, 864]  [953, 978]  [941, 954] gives -0.2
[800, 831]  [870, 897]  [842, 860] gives 0.6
